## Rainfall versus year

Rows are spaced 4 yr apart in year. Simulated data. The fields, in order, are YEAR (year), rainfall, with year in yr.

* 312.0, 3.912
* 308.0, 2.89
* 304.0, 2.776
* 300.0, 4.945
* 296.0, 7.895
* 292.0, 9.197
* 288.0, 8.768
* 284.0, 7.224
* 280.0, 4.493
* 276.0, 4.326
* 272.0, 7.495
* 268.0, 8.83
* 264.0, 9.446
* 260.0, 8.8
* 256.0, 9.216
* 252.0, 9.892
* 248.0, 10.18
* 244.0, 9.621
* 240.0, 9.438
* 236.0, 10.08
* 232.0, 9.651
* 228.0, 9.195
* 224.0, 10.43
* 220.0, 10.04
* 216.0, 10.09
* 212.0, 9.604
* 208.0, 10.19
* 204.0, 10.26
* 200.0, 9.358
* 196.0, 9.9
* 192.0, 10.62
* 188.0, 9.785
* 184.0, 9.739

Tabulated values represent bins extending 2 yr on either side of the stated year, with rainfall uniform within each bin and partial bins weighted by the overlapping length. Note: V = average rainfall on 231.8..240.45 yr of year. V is 9.79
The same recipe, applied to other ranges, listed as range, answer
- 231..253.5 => 9.82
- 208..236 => 9.88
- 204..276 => 9.42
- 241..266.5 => 9.51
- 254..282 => 7.52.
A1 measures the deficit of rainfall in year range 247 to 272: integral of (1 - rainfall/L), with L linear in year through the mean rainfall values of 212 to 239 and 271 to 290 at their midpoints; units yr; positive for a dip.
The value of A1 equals -4.8 yr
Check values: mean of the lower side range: 9.87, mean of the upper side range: 6.41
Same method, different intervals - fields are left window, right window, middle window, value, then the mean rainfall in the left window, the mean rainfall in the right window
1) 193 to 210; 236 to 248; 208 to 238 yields -0.2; 9.97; 9.73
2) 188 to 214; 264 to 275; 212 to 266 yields -4.9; 9.97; 8.05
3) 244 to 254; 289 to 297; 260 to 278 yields 3.3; 9.95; 8.66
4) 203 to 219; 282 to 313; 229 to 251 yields -2.8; 10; 6.02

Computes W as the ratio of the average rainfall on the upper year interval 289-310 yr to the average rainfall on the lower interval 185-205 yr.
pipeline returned 0.57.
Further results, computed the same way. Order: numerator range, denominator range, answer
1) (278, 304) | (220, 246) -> 0.69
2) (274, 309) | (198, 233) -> 0.60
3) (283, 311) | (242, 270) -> 0.65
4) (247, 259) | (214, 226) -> 0.95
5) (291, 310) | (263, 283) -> 0.79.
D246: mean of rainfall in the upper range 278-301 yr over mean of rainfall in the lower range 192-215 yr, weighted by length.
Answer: 0.72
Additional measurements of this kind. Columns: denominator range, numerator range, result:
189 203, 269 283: 0.58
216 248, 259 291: 0.76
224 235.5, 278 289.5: 0.70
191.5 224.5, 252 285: 0.76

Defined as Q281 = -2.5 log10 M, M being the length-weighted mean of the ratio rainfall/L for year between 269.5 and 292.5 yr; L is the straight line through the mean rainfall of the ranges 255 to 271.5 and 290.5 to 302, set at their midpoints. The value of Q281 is 0.17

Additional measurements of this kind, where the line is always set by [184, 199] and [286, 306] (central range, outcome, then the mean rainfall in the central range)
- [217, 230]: -0.10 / 9.9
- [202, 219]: -0.07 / 10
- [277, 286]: 0.25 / 5.69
